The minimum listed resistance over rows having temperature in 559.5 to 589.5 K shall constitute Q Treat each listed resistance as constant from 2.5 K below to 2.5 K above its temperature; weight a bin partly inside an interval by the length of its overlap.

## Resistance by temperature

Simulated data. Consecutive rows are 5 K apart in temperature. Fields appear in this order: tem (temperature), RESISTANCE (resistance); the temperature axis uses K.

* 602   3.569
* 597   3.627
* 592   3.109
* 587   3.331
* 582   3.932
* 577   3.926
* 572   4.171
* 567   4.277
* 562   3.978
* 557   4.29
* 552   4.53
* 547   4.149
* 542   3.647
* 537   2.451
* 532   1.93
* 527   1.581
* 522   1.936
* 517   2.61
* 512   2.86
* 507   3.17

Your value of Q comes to 3.331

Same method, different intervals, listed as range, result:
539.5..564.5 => 3.647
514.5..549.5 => 1.581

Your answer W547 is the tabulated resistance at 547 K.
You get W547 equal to 4.149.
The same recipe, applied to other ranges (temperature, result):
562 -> 3.978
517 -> 2.61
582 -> 3.932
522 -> 1.936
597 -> 3.627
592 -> 3.109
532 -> 1.93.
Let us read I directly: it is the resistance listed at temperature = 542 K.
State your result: 3.647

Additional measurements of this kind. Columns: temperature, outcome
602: 3.569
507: 3.17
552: 4.53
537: 2.451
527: 1.581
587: 3.331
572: 4.171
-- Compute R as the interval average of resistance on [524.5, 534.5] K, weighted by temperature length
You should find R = 1.76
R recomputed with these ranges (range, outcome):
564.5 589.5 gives 3.93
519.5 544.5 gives 2.31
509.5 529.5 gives 2.25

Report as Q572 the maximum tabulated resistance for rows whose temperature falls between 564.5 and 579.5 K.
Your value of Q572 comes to 4.277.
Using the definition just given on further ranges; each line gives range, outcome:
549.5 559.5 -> 4.53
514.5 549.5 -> 4.149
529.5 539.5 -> 2.451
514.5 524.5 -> 2.61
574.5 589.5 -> 3.932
